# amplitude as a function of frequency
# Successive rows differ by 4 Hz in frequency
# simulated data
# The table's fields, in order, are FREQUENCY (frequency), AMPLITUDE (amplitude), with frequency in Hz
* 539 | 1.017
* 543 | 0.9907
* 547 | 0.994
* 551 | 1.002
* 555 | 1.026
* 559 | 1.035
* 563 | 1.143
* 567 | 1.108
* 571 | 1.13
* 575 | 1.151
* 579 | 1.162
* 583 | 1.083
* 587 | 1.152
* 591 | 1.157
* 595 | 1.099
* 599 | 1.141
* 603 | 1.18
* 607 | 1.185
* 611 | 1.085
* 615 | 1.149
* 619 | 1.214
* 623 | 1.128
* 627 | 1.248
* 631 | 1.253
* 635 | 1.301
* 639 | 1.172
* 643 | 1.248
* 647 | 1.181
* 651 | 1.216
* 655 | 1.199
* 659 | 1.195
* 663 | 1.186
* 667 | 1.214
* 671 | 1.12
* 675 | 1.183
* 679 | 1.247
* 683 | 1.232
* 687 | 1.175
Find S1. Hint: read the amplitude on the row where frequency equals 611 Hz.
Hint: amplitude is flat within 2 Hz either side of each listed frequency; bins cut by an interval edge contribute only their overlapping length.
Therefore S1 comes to 1.085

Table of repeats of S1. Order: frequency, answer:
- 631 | 1.253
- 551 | 1.002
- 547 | 0.994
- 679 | 1.247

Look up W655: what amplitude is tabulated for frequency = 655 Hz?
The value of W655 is 1.199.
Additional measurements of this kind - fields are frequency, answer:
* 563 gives 1.143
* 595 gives 1.099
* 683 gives 1.232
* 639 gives 1.172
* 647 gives 1.181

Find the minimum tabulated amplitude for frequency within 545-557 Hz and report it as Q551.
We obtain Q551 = 0.994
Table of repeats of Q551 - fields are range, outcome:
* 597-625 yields 1.085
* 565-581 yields 1.108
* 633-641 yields 1.172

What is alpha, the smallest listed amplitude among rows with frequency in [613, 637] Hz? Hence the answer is 1.128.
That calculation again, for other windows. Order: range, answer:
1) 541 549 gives 0.9907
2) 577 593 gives 1.083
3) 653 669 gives 1.186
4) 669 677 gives 1.12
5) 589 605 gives 1.099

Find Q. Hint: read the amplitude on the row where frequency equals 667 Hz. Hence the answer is 1.214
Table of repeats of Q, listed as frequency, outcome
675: 1.183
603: 1.18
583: 1.083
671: 1.12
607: 1.185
